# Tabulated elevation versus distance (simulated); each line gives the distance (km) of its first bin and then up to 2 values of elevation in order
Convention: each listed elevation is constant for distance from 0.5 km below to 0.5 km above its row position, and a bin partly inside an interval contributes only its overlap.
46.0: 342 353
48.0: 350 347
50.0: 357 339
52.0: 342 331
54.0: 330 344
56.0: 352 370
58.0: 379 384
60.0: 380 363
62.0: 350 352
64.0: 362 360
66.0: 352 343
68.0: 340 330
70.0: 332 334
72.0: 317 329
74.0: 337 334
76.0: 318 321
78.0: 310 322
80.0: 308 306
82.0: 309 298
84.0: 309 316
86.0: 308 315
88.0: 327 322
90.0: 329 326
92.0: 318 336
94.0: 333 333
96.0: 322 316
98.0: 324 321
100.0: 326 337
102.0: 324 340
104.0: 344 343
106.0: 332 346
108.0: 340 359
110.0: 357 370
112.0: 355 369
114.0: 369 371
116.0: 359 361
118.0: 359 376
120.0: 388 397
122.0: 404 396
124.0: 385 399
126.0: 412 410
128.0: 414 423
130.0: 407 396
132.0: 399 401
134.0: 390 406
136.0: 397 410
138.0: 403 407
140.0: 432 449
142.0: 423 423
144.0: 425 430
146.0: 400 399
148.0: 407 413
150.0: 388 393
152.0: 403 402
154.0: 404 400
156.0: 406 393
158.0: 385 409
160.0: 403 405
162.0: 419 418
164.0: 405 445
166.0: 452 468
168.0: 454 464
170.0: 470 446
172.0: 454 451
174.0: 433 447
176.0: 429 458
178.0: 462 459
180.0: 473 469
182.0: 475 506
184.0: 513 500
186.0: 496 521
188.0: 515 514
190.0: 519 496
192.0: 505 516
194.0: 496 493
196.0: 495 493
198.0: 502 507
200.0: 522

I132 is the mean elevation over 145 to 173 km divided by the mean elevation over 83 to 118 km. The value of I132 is 1.2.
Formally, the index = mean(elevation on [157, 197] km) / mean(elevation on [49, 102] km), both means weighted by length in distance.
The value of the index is 1.39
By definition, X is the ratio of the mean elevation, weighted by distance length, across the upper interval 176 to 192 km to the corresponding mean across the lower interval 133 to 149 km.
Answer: 1.19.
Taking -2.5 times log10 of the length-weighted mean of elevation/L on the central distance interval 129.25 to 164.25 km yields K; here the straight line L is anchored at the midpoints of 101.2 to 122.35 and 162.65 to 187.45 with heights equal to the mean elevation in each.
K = 0.02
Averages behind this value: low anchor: 360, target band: 407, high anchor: 463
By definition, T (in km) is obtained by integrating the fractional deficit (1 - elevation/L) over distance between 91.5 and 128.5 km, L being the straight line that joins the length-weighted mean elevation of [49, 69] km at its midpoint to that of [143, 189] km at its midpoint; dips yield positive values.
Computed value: 3.48 km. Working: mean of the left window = 353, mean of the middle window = 358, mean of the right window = 440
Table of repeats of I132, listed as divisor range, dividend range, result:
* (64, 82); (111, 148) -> 1.21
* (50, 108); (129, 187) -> 1.29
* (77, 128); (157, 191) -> 1.33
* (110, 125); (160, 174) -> 1.17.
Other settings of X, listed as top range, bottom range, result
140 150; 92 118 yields 1.22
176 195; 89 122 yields 1.42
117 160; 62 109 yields 1.23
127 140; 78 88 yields 1.30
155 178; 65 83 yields 1.33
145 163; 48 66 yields 1.13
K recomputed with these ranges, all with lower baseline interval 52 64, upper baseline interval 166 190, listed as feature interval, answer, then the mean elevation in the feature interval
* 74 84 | 0.20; 315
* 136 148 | 0.05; 417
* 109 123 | 0.11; 372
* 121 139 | 0.06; 403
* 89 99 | 0.20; 326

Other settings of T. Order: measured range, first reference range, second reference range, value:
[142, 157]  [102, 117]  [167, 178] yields 0.3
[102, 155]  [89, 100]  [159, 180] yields -1.6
